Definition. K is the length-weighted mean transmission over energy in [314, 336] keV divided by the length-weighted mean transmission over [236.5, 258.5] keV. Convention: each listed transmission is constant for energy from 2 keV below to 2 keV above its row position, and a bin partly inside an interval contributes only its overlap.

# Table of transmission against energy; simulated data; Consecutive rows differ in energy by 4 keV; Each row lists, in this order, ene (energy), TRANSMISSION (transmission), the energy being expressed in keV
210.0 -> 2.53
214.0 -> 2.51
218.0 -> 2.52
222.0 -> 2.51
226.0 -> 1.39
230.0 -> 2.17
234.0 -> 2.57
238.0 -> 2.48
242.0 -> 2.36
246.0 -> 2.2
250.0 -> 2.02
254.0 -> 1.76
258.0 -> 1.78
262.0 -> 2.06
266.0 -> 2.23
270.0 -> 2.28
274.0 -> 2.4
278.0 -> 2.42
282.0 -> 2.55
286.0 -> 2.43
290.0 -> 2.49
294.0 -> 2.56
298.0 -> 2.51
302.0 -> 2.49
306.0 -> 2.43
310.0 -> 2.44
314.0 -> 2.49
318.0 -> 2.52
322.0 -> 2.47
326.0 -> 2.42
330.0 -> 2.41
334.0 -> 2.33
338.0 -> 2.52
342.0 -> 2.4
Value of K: 1.15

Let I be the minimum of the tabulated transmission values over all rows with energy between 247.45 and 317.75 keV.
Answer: 1.76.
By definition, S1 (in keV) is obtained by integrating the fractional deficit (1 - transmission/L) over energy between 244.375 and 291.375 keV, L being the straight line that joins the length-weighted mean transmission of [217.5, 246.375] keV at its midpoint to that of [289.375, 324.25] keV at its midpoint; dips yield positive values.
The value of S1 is 3.19 keV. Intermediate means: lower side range 2.27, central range 2.21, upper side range 2.49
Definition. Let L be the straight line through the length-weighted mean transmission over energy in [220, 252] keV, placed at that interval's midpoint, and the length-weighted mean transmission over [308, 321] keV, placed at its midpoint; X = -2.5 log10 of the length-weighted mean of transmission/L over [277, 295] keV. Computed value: -0.047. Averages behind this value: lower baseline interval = 2.21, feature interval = 2.49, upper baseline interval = 2.48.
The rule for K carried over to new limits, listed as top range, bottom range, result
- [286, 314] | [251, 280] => 1.17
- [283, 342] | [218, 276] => 1.14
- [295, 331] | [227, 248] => 1.07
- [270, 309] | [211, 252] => 1.08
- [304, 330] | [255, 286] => 1.10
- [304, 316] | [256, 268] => 1.21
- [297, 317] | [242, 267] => 1.22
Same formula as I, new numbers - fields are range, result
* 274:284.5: 2.4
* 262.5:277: 2.23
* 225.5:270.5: 1.39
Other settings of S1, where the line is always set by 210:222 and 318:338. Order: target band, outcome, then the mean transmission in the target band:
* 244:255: 2.1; 2.01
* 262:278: 1.2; 2.29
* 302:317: -0.1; 2.46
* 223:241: 2.3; 2.18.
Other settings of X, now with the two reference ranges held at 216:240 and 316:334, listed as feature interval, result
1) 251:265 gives 0.22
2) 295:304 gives -0.05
